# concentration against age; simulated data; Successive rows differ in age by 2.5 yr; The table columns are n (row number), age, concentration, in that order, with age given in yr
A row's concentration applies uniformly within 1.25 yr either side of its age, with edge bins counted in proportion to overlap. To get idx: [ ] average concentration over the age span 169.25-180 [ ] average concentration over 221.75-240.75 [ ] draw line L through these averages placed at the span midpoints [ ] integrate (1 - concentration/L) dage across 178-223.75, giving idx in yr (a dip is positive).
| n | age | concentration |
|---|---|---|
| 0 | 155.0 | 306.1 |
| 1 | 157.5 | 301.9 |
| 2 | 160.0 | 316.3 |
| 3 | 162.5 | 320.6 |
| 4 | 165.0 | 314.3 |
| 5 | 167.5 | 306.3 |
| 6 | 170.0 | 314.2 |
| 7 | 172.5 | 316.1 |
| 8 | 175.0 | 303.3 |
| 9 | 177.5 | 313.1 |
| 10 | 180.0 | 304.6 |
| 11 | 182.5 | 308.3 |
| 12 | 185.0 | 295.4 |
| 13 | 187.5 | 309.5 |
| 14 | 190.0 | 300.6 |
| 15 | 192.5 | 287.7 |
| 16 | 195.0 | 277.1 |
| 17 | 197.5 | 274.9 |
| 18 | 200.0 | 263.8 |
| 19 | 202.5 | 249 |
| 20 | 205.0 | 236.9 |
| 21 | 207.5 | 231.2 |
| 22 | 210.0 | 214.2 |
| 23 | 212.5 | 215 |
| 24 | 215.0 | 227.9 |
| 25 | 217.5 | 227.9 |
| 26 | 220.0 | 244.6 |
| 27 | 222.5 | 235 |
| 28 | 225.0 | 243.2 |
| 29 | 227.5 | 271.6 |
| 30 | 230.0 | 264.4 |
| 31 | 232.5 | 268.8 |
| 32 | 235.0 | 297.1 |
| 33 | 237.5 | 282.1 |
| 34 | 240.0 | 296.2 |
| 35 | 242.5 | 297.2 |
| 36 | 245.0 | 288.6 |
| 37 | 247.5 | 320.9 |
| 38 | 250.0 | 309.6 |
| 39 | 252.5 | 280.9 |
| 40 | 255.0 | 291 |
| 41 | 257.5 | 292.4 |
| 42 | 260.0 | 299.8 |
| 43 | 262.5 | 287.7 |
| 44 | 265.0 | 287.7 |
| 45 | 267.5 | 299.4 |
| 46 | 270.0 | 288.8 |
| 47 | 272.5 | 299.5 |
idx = 4.77 yr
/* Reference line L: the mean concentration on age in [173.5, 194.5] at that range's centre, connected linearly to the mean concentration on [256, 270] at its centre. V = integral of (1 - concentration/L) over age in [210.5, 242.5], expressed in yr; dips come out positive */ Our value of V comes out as 4.3 yr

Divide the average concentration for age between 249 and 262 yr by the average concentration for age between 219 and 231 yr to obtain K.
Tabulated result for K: 1.17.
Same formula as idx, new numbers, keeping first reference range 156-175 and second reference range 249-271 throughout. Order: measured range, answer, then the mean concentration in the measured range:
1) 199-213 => 3.15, 236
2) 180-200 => 0.97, 292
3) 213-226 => 2.88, 234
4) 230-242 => 0.53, 284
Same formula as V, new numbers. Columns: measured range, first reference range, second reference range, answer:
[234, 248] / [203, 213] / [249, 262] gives -1.1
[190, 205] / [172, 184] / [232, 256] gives 1.7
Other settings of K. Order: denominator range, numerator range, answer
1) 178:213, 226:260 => 1.07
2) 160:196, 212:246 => 0.86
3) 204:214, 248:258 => 1.32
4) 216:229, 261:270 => 1.19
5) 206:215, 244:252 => 1.37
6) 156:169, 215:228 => 0.77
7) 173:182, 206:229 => 0.76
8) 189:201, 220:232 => 0.90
